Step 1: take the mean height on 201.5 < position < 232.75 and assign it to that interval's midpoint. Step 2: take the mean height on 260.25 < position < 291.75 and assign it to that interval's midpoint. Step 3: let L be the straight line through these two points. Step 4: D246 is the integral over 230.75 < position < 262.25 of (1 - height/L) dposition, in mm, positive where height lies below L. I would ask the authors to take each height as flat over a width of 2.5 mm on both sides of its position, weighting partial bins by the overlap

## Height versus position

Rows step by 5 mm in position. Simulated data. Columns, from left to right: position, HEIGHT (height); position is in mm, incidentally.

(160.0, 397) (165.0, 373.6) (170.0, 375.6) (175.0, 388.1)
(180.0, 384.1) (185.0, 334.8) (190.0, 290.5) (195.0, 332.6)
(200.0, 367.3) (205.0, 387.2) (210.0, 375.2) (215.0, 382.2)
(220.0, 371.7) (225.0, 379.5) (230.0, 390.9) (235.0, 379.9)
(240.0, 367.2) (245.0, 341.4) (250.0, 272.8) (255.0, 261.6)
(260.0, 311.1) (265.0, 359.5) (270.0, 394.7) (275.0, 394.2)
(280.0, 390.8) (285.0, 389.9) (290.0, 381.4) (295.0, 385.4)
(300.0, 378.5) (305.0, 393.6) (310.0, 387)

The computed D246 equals 4.5 mm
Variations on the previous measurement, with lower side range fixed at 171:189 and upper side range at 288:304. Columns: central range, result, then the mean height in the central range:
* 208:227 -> -0.4 mm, 377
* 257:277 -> 0.9 mm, 362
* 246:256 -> 2.6 mm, 279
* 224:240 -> -0.4 mm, 381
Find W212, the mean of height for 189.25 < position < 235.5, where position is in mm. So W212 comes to 368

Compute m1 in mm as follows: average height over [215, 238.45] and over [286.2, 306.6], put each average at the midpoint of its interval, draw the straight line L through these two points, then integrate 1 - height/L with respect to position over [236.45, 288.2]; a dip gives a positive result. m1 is 4.5 mm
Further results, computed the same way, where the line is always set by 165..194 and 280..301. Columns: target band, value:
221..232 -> -0.5 mm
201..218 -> -0.8 mm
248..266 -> 3.8 mm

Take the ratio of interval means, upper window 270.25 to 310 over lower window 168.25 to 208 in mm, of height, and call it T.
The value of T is 1.1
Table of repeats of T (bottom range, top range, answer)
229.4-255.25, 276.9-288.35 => 1.15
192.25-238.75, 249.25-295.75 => 0.95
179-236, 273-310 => 1.07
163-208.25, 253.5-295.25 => 1.01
